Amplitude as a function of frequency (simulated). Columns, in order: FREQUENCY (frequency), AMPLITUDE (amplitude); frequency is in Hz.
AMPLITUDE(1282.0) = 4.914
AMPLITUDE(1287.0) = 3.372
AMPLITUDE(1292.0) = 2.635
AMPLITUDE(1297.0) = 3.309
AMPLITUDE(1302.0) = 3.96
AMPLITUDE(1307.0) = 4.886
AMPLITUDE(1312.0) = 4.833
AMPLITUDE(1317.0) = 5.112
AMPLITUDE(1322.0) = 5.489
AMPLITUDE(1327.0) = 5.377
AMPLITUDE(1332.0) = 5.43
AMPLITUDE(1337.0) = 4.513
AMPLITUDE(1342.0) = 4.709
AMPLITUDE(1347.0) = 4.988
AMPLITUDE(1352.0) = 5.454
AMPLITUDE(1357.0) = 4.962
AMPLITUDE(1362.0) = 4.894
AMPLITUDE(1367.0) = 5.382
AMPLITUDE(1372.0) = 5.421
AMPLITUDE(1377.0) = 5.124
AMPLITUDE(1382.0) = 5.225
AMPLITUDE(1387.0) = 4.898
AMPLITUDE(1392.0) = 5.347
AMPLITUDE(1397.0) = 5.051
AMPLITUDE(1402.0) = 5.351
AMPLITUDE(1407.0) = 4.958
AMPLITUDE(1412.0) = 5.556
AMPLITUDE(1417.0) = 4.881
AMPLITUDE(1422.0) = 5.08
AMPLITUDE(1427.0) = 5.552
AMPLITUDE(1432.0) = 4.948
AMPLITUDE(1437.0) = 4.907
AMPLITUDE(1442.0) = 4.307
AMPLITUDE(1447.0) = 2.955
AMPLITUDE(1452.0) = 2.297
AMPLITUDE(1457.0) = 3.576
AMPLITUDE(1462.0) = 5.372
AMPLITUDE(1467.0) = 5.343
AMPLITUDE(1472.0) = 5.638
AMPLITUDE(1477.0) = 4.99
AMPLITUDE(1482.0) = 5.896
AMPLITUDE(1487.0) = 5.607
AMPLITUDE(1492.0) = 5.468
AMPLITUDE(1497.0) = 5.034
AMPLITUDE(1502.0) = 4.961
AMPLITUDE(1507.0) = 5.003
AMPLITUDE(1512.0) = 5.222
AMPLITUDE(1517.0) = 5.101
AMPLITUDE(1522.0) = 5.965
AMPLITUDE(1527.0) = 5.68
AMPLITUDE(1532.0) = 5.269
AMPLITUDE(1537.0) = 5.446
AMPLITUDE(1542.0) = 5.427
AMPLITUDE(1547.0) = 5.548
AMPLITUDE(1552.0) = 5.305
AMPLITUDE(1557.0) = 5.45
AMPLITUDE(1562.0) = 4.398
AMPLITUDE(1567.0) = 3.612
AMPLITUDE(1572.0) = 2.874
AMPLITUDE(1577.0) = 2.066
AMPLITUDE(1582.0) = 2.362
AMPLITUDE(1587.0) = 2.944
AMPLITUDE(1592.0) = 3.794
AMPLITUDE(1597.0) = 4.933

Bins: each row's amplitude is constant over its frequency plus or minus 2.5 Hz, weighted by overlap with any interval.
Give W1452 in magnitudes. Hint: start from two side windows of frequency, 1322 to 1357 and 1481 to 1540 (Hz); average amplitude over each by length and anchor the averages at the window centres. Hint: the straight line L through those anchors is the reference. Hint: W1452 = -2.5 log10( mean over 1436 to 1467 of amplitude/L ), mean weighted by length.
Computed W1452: 0.31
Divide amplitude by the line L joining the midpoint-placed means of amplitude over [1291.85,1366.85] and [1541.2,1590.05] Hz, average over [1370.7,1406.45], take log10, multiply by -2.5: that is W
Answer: -0.13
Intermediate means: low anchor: 4.79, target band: 5.18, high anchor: 3.95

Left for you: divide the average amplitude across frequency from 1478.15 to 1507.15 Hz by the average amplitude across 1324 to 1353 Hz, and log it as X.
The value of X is 1.1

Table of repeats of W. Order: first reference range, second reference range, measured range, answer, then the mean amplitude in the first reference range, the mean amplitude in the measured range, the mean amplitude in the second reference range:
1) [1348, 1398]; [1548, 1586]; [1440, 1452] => 0.36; 5.17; 3.32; 3.77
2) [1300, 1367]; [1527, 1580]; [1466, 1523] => -0.14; 4.99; 5.34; 4.57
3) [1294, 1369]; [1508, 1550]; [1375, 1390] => -0.02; 4.87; 5.09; 5.44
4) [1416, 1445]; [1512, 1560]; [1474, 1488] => -0.07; 4.91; 5.49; 5.44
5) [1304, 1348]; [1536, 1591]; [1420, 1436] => -0.12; 5.03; 5.17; 4.09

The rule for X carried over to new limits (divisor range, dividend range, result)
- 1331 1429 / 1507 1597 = 0.88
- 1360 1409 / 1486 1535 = 1.03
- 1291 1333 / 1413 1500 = 1.05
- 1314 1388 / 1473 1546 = 1.05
